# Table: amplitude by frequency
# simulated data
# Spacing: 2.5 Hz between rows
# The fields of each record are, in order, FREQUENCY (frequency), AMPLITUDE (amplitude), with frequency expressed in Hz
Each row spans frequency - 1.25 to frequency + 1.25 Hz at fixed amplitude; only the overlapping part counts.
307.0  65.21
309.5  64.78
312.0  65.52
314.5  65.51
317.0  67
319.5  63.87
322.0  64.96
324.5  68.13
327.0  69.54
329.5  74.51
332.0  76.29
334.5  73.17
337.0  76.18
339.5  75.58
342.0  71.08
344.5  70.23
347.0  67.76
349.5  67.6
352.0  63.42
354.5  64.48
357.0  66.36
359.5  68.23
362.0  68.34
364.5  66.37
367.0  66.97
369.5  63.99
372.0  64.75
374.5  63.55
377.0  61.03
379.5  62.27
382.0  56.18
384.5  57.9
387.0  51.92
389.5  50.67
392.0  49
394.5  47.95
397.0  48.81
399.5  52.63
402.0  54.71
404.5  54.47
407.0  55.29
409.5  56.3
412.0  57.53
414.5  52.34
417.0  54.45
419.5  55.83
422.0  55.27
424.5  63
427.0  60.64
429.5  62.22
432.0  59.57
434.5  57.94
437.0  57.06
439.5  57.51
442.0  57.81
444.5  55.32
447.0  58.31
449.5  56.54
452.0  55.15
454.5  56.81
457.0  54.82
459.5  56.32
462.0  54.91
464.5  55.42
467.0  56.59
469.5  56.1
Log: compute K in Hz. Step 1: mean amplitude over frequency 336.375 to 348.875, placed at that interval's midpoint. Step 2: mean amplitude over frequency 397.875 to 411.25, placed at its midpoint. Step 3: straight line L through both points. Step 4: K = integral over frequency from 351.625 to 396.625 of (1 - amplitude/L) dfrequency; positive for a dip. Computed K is 1.9 Hz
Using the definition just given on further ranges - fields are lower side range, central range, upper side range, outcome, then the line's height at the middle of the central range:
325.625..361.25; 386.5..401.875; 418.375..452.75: 3.2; 63.5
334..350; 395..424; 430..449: 3.6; 62.1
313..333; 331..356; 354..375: -1.2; 67.3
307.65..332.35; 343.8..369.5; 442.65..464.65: -0.9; 64.5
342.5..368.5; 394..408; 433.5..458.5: 2.1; 61.9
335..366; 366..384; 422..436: 1.0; 66.2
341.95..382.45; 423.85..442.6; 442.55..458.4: -0.4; 58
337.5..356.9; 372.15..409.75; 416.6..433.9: 4.9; 63.2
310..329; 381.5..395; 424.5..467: 2.0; 61.6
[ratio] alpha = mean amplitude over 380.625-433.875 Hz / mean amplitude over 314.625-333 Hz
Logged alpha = 0.8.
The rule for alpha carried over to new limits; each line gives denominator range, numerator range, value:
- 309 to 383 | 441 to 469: 0.83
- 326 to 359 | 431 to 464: 0.81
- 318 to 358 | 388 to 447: 0.80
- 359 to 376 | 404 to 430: 0.86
